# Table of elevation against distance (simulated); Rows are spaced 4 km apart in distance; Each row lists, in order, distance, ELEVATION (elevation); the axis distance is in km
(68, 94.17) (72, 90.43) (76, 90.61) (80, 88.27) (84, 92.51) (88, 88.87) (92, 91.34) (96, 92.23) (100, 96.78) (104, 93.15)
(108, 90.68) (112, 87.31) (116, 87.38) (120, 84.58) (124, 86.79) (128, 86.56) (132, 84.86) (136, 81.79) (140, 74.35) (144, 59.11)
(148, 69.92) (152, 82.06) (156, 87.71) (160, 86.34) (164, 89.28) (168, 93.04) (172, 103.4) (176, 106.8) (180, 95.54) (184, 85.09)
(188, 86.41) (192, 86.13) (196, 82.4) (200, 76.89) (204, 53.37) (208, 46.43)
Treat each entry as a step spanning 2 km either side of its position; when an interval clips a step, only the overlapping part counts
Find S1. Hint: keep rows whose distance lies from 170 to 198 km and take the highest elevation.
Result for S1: 106.8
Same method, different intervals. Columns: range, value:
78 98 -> 92.51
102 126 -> 93.15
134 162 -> 87.71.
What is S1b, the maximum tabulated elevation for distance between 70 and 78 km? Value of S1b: 90.61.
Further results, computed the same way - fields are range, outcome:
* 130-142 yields 84.86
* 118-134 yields 86.79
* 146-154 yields 82.06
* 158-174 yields 103.4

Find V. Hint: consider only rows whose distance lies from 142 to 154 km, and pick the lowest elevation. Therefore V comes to 59.11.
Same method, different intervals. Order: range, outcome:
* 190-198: 82.4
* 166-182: 93.04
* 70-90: 88.27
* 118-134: 84.58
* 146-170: 69.92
